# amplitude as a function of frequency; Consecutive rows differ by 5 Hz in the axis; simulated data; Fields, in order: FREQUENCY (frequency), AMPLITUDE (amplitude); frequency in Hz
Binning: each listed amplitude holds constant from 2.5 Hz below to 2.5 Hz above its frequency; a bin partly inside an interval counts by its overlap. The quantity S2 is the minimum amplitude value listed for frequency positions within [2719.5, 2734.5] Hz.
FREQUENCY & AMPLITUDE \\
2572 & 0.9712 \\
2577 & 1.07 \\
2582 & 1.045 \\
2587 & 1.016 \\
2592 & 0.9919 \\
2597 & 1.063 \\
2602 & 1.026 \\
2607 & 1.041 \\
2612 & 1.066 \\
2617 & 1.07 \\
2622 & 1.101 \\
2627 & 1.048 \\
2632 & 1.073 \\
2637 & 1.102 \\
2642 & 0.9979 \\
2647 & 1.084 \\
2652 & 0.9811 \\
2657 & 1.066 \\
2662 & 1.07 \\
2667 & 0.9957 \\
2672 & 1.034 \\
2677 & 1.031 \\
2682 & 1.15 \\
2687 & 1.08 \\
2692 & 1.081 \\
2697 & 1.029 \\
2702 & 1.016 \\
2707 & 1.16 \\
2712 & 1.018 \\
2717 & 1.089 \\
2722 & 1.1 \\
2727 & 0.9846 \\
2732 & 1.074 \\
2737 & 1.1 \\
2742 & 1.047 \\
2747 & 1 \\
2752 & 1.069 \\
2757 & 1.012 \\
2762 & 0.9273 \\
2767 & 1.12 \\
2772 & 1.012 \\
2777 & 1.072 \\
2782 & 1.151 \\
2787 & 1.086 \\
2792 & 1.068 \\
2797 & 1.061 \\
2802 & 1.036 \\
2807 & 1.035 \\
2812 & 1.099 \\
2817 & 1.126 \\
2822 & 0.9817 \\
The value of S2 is 0.9846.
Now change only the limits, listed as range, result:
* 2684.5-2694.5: 1.08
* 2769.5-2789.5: 1.012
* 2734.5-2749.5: 1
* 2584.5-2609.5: 0.9919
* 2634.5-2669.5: 0.9811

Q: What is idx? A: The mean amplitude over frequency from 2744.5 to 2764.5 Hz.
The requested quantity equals 1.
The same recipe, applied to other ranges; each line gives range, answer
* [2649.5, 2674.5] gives 1.03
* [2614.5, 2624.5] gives 1.09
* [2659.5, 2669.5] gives 1.03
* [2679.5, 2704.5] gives 1.07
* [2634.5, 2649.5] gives 1.06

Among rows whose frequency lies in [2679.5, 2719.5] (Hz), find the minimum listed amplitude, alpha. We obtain 1.016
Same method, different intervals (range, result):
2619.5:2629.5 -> 1.048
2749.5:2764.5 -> 0.9273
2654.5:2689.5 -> 0.9957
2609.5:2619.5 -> 1.066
